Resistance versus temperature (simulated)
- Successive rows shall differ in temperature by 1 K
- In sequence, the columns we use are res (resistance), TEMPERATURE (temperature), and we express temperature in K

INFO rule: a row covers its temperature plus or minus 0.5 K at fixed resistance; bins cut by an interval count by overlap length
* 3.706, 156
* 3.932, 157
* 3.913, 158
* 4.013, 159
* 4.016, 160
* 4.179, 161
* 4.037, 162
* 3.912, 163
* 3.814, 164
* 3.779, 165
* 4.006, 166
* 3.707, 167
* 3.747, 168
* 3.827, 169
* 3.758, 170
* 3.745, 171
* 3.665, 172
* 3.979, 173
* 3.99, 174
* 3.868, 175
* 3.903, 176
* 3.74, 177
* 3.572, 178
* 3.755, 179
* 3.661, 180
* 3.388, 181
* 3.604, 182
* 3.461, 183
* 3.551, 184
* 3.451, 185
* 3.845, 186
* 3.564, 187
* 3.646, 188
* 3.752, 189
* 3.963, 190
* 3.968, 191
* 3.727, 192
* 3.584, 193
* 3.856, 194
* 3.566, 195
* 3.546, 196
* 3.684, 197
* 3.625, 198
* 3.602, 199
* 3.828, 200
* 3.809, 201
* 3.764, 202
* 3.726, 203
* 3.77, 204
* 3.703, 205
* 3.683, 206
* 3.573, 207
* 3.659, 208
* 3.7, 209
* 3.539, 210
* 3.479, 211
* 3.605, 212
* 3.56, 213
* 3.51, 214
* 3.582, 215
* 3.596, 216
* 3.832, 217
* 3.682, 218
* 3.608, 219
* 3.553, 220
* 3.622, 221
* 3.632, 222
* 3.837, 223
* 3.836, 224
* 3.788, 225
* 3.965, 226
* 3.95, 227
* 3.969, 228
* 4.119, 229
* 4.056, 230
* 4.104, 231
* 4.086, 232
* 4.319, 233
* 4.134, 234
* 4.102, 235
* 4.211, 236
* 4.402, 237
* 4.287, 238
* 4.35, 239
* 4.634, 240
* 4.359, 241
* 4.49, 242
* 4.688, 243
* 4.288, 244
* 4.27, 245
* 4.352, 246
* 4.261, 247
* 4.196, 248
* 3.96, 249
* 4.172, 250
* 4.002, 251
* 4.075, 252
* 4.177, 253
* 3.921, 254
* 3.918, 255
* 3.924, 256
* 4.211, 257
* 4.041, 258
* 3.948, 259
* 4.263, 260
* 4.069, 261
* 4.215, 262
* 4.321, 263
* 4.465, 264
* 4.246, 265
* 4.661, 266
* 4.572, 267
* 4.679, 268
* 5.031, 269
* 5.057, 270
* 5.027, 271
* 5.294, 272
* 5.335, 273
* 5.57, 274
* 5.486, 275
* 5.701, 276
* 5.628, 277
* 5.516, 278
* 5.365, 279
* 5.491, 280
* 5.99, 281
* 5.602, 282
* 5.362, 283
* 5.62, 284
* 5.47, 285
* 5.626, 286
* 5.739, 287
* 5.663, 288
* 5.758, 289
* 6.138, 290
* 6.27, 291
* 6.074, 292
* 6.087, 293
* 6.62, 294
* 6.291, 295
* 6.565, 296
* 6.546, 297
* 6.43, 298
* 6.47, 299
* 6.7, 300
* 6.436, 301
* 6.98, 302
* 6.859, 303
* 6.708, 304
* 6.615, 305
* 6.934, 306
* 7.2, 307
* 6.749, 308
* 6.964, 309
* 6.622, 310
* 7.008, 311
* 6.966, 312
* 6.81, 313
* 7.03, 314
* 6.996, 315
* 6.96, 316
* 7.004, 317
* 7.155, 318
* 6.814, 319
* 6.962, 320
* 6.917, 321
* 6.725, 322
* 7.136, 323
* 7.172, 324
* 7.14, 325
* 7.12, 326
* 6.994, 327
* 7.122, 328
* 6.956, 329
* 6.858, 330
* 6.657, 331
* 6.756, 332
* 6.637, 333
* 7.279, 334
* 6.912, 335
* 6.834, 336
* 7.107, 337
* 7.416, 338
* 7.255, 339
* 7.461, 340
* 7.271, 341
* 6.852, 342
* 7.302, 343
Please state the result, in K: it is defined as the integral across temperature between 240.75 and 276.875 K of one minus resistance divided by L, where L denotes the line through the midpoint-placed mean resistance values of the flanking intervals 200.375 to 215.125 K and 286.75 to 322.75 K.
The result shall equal 5.09 K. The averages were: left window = 3.65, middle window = 4.49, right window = 6.64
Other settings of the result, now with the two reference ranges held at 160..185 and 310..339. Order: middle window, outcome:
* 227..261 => 7.0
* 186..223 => 6.4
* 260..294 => 3.9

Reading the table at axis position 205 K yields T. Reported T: 3.703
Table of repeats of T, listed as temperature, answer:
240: 4.634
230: 4.056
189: 3.752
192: 3.727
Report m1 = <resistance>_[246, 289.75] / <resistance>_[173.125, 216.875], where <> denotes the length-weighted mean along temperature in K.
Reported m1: 1.31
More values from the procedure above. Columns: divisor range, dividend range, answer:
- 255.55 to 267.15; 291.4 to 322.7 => 1.59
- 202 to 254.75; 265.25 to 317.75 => 1.54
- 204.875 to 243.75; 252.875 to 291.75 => 1.28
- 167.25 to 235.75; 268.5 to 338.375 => 1.71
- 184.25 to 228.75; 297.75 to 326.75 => 1.86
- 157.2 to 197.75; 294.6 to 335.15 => 1.82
